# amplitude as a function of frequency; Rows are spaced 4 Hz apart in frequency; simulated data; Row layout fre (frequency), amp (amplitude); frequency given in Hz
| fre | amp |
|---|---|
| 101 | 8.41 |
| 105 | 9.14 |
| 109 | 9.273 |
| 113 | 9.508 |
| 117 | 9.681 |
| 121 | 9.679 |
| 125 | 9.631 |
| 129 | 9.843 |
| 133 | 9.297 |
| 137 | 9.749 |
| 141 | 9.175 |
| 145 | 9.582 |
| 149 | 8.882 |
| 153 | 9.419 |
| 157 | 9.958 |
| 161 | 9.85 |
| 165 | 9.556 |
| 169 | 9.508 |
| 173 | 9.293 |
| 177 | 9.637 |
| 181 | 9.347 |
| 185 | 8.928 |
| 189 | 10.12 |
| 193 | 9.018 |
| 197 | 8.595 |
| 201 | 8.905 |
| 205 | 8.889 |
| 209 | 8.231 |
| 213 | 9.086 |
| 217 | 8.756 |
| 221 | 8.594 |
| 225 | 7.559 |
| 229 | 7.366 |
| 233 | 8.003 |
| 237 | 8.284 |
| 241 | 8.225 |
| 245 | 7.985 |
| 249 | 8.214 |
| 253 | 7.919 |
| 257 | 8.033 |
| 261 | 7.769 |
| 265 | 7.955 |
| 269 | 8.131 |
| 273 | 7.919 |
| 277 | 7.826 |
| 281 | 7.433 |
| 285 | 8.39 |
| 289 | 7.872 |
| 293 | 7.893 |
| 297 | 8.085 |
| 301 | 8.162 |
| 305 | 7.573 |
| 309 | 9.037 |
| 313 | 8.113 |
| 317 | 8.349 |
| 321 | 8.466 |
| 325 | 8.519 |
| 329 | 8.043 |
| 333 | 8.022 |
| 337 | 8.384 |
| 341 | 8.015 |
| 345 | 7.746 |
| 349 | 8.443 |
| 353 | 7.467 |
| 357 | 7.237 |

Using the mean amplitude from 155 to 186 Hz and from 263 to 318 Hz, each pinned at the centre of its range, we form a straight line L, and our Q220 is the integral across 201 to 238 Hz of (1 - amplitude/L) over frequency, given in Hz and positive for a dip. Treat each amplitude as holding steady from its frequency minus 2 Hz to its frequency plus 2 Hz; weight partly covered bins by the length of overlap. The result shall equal 2.4 Hz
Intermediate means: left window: 9.53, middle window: 8.34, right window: 8.05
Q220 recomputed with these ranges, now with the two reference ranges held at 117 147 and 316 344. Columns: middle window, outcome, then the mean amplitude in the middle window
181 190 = -0.2 Hz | 9.42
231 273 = 3.4 Hz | 8.05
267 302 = 2.4 Hz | 7.96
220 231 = 1.4 Hz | 7.77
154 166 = -0.5 Hz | 9.78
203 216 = 0.4 Hz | 8.74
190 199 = 0.2 Hz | 8.95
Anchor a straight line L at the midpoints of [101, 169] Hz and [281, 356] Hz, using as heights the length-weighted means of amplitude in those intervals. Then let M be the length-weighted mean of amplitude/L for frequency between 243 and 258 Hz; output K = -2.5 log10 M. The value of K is 0.08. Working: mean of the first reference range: 9.48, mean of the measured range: 8.04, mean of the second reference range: 8.11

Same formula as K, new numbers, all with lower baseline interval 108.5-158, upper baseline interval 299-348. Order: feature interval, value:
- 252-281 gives 0.09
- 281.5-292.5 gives 0.06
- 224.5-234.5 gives 0.16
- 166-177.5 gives -0.03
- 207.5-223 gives 0.03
